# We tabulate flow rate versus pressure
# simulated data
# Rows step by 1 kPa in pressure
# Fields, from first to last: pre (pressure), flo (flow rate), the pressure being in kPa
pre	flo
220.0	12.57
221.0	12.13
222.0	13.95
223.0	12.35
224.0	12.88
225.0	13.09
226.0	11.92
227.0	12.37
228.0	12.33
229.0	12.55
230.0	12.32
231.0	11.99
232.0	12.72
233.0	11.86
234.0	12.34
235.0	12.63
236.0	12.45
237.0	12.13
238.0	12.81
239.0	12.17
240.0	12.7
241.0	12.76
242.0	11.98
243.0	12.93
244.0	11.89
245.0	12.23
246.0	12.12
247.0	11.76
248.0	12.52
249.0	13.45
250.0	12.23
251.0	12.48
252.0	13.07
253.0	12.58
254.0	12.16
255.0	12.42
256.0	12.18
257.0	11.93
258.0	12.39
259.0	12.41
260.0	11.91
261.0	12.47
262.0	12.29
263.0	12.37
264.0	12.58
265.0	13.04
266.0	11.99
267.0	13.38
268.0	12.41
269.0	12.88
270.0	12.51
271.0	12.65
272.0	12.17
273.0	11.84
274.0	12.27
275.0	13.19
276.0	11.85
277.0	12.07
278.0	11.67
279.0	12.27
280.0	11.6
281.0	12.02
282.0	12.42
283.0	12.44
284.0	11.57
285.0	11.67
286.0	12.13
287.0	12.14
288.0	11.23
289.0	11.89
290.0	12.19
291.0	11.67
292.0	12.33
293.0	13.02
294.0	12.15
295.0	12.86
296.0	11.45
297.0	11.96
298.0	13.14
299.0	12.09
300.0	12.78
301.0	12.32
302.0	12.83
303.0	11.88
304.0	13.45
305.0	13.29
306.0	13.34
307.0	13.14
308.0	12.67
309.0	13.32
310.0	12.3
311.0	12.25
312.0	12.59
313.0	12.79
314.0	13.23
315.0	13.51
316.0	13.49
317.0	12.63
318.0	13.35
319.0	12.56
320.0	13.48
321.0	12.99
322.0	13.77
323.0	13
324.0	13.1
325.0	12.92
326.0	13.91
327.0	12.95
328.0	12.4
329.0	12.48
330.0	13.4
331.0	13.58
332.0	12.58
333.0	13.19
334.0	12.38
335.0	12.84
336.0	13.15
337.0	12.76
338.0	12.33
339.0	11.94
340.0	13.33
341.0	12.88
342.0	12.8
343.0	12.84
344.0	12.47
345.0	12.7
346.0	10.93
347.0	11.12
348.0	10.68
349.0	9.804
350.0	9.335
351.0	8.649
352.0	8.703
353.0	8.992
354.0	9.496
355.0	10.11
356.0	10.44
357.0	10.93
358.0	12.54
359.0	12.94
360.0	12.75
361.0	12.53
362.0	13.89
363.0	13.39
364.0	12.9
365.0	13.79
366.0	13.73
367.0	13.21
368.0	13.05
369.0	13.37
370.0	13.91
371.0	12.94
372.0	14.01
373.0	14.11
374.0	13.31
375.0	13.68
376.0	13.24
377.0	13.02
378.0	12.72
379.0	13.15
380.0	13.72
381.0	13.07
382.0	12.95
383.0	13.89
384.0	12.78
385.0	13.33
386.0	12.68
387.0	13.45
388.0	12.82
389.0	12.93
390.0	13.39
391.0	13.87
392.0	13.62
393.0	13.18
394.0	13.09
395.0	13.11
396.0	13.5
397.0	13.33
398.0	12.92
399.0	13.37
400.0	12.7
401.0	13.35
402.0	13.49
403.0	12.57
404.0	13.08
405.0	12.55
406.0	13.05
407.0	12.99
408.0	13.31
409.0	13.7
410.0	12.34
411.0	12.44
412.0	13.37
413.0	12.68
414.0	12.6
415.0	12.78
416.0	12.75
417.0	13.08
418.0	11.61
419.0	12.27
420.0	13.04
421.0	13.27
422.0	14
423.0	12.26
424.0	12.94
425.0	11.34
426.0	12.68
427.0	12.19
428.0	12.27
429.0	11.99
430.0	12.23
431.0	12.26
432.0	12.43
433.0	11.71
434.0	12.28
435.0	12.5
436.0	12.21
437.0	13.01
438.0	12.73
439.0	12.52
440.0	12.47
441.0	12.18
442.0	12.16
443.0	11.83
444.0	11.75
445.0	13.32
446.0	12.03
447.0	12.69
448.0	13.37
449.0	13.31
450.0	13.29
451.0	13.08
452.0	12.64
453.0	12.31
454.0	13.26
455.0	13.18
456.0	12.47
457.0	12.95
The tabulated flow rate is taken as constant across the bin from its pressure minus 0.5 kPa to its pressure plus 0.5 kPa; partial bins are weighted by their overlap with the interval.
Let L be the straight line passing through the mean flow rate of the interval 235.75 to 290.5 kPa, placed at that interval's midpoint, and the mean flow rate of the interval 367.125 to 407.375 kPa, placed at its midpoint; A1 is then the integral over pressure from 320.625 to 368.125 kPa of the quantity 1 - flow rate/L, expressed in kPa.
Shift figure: 2.56 kPa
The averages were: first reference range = 12.3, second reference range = 13.2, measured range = 12.2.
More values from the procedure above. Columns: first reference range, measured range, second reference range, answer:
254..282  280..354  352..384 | 1.00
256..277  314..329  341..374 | -1.19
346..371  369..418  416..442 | -4.41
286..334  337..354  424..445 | 1.89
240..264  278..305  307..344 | 0.97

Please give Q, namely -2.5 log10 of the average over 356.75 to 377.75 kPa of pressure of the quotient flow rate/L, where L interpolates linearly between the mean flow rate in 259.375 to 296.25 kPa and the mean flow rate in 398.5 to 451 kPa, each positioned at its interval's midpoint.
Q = -0.06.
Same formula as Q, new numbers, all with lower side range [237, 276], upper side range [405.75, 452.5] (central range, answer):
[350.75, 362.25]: 0.14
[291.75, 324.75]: -0.03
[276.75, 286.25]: 0.04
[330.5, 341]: -0.03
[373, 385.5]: -0.06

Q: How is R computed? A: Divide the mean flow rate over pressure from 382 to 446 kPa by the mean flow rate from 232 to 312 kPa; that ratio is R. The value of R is 1.03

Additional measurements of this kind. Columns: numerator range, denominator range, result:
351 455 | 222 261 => 1.02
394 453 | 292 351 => 1.01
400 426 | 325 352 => 1.06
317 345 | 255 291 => 1.06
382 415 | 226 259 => 1.06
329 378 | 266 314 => 0.99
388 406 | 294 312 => 1.04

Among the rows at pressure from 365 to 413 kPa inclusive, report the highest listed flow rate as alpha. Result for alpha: 14.11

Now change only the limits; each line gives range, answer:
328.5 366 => 13.89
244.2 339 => 13.91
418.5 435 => 14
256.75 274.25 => 13.38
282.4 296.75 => 13.02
